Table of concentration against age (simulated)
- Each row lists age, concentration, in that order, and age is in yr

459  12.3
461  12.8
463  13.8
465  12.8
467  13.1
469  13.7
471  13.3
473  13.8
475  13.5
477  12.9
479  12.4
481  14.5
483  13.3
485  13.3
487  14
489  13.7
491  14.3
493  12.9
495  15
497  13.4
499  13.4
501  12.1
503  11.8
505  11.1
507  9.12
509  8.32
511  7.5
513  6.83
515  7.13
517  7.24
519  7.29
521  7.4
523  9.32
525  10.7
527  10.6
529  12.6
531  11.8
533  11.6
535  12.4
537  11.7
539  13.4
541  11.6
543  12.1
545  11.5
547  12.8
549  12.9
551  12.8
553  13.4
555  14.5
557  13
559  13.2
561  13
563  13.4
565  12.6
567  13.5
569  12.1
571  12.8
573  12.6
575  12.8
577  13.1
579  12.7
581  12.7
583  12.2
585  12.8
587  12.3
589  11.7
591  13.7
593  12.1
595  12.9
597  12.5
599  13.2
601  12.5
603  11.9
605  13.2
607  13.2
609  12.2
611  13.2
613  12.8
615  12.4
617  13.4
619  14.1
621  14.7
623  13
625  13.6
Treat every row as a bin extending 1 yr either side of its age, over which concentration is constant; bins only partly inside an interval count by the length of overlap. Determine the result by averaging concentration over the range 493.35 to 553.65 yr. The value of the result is 11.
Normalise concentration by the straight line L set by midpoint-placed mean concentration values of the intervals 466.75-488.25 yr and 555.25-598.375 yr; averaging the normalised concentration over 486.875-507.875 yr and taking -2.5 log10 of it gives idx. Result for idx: 0.046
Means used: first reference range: 13.5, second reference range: 12.8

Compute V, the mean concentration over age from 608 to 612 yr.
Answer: 12.7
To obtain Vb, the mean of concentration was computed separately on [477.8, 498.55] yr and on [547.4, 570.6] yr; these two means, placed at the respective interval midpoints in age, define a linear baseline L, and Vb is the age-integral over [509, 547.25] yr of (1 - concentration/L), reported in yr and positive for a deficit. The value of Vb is 9.0 yr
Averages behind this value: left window 13.7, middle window 10.2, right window 13.1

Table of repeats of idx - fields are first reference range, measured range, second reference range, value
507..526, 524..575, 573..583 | -0.19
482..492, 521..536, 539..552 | 0.16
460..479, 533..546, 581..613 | 0.07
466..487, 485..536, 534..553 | 0.18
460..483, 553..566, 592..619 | -0.03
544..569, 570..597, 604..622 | 0.04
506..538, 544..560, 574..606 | -0.19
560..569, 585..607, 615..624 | 0.06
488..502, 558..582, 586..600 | 0.00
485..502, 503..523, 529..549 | 0.49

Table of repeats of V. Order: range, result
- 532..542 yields 12.1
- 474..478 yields 13.2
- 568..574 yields 12.5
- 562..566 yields 13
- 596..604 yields 12.5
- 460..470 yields 13.2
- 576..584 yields 12.7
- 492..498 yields 13.8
